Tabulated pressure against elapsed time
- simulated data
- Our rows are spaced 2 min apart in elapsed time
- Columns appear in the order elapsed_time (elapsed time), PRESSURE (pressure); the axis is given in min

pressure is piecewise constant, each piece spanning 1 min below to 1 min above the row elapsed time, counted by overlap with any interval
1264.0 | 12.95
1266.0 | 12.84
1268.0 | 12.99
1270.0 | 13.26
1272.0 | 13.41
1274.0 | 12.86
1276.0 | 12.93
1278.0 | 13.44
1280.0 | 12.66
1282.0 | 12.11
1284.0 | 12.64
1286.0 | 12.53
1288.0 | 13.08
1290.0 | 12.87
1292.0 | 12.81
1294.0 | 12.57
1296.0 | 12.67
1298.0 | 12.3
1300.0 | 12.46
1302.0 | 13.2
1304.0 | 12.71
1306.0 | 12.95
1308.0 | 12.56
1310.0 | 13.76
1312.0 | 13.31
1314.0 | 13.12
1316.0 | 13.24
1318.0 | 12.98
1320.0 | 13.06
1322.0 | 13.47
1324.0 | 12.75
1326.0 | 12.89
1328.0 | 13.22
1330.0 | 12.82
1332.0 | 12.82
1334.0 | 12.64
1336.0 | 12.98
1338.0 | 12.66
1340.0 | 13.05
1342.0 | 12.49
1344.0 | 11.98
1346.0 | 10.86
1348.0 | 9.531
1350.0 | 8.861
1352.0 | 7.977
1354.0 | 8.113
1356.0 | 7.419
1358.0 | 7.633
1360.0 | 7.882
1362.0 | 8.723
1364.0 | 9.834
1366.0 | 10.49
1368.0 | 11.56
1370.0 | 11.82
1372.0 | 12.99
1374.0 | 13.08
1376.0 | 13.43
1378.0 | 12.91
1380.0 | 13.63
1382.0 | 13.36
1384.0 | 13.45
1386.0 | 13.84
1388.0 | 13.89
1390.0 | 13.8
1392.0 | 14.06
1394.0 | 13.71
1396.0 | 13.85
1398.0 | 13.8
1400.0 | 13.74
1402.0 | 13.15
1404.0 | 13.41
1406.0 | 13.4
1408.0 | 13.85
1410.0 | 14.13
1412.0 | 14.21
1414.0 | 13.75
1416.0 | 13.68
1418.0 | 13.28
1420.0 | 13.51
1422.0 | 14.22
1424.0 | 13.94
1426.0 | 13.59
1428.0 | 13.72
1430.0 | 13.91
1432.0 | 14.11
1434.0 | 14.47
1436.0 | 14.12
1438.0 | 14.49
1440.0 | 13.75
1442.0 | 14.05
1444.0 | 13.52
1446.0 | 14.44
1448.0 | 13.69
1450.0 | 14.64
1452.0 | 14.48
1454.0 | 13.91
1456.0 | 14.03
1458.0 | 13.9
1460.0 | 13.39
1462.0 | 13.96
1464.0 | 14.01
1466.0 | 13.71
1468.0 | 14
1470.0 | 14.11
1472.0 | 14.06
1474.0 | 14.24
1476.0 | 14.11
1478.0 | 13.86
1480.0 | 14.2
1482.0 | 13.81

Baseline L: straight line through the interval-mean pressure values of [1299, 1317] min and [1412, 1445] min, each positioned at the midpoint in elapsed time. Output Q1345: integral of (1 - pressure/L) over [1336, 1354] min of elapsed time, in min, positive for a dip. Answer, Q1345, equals 3.26 min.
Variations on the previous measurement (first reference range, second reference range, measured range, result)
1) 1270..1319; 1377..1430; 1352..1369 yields 5.7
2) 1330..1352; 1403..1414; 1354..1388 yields 3.5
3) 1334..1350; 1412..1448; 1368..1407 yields -1.5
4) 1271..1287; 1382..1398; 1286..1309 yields 0.4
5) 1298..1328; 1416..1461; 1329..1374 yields 8.6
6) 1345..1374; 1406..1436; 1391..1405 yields -1.6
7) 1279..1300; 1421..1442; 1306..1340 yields -0.2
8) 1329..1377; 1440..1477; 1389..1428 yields -3.8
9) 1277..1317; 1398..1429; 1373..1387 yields 0.1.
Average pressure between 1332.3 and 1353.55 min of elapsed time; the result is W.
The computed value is 11.3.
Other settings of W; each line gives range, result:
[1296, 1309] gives 12.7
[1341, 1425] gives 12.2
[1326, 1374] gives 10.9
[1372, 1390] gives 13.4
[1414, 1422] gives 13.6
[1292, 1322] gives 12.9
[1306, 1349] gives 12.7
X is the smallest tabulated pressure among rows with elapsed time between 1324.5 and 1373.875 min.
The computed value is 7.419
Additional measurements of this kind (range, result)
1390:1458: 13.15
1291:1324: 12.3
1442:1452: 13.52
